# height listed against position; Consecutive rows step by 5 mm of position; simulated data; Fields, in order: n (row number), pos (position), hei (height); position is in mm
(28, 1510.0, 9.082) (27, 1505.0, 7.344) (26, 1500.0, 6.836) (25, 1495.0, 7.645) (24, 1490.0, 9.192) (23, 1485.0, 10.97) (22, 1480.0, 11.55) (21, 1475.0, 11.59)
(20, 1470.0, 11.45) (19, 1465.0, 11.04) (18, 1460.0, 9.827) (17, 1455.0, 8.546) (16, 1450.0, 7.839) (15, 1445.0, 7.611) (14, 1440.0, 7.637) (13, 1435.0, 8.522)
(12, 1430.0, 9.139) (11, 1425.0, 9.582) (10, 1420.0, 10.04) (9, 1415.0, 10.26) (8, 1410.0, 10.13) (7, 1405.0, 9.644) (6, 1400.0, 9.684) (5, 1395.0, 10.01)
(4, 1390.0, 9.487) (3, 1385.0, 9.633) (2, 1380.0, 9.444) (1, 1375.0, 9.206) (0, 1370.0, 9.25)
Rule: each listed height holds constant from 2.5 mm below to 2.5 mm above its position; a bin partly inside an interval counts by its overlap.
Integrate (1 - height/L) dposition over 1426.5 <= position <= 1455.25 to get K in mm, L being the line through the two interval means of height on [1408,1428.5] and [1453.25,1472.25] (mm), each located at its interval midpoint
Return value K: 5.3 mm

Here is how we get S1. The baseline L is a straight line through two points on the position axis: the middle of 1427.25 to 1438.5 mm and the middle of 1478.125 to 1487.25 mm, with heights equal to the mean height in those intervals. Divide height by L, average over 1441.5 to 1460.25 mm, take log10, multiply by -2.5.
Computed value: 0.172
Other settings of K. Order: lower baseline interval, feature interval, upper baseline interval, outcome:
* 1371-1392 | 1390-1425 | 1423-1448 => -3.68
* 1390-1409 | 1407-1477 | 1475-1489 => 6.37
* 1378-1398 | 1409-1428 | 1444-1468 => -1.13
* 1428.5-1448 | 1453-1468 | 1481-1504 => -2.64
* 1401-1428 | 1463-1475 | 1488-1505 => -4.03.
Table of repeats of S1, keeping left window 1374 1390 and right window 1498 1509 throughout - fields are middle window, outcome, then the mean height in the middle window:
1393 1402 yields -0.075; 9.85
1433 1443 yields 0.061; 8.03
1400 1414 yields -0.099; 9.89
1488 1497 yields -0.116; 8.42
